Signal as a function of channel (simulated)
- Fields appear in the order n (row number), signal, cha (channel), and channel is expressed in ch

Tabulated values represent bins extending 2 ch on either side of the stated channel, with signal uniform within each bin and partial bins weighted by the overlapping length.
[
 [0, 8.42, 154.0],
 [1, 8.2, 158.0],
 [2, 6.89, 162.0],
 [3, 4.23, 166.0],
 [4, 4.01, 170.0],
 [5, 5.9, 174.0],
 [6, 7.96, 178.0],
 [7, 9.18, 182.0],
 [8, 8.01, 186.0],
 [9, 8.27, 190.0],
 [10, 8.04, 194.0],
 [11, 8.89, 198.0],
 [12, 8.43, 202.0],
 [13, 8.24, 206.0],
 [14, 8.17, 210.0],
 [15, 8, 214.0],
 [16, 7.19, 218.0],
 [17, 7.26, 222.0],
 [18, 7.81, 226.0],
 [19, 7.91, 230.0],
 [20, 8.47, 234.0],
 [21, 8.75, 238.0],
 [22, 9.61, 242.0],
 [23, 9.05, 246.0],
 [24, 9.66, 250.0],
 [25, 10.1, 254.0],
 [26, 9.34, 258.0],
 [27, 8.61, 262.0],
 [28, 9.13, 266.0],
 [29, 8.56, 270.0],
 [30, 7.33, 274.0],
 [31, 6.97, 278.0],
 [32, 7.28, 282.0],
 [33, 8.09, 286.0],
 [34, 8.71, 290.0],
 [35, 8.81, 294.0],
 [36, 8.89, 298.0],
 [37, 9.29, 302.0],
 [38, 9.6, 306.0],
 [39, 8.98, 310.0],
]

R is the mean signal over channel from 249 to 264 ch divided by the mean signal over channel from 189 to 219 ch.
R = 1.15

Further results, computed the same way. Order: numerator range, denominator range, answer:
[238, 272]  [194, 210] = 1.10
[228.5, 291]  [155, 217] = 1.15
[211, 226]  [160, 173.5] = 1.47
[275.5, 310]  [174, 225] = 1.05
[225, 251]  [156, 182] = 1.36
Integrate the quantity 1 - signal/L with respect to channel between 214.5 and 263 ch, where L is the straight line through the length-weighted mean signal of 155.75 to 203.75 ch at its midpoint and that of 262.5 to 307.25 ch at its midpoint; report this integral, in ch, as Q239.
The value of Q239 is -4.1 ch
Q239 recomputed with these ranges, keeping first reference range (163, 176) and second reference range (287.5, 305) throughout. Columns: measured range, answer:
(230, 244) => -3.5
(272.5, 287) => 1.8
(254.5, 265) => -1.9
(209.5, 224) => -2.8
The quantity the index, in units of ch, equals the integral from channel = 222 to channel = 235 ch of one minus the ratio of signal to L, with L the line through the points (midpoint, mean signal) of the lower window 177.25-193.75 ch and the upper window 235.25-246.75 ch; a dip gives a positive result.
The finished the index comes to 1.5 ch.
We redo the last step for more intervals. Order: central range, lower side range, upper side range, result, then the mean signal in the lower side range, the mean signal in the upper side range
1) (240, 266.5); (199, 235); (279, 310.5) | -3.5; 7.95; 8.64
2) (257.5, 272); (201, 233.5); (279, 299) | -1.3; 7.89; 8.26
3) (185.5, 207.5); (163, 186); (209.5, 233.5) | -4.0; 6.44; 7.74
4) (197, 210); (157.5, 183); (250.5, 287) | -2.4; 6.43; 8.44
